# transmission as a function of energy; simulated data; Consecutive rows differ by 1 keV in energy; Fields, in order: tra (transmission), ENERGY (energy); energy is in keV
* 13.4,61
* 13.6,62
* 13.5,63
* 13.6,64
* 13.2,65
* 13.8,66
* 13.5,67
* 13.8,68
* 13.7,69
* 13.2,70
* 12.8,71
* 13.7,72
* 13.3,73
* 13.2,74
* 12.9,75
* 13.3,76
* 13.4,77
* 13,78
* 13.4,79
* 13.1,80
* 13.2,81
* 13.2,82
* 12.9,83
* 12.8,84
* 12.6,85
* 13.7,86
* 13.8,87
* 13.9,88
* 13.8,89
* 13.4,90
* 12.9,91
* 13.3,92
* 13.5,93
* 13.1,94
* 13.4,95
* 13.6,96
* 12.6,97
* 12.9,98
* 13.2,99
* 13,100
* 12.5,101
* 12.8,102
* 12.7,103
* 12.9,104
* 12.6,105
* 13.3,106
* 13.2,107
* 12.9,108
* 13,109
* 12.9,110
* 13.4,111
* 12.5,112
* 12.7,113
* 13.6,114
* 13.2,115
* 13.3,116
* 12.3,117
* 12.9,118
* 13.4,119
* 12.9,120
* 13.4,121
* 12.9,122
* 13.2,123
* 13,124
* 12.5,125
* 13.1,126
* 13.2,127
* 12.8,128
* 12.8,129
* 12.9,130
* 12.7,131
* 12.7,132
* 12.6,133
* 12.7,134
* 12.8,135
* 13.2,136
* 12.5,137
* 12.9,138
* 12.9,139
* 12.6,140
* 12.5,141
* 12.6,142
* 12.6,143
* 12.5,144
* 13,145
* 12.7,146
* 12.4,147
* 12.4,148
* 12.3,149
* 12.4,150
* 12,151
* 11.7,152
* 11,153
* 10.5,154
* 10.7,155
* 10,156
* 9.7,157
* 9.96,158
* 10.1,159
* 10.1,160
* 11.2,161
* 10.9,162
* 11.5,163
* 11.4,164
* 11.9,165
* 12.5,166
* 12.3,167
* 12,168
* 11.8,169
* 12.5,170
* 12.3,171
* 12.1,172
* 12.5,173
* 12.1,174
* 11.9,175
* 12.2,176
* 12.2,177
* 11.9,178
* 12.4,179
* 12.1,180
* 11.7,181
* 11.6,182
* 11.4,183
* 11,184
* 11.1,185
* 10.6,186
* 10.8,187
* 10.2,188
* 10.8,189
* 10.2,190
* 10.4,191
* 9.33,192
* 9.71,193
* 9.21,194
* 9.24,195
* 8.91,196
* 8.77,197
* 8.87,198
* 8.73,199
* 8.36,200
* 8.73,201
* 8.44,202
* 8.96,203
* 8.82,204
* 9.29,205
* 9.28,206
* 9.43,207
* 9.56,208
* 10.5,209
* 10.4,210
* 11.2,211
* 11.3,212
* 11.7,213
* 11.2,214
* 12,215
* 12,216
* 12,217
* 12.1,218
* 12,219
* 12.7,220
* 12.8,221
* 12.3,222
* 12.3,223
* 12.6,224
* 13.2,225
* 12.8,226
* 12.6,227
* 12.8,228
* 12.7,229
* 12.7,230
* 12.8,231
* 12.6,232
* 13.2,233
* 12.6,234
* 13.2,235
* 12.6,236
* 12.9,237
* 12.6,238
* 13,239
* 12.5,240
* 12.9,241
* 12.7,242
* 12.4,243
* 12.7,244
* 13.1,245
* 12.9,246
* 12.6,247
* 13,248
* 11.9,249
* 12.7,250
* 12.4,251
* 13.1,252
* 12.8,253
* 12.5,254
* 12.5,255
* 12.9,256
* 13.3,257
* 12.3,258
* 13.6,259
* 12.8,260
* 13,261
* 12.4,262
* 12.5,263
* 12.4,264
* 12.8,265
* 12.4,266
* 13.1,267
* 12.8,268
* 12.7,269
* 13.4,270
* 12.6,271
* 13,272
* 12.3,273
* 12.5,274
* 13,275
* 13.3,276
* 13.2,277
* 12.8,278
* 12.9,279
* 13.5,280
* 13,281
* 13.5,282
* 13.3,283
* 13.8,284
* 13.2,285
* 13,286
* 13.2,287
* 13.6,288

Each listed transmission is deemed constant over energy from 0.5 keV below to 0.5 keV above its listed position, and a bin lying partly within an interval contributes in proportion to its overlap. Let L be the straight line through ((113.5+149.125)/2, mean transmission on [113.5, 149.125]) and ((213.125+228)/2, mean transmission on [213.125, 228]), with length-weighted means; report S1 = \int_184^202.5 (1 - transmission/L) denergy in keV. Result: 4.3 keV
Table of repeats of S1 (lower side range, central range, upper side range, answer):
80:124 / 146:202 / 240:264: 8.4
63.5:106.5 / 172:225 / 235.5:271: 8.6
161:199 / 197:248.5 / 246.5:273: 1.6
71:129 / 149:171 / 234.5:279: 2.9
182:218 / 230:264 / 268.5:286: -2.5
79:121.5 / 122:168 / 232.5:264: 3.2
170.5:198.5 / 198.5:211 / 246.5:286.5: 2.3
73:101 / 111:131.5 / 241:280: 0.2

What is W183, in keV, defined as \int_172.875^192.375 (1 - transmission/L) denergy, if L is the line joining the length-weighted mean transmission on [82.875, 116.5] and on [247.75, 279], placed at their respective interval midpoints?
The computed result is 2.46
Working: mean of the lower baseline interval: 13.1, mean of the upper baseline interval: 12.8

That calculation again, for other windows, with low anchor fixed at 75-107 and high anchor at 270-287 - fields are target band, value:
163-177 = 1.1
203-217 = 2.8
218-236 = 0.6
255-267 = 0.3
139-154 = 1.0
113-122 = 0.0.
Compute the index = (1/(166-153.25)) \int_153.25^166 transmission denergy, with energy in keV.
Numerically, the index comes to 10.7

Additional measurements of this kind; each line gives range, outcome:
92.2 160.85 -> 12.5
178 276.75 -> 11.8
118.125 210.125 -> 11.4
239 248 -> 12.8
